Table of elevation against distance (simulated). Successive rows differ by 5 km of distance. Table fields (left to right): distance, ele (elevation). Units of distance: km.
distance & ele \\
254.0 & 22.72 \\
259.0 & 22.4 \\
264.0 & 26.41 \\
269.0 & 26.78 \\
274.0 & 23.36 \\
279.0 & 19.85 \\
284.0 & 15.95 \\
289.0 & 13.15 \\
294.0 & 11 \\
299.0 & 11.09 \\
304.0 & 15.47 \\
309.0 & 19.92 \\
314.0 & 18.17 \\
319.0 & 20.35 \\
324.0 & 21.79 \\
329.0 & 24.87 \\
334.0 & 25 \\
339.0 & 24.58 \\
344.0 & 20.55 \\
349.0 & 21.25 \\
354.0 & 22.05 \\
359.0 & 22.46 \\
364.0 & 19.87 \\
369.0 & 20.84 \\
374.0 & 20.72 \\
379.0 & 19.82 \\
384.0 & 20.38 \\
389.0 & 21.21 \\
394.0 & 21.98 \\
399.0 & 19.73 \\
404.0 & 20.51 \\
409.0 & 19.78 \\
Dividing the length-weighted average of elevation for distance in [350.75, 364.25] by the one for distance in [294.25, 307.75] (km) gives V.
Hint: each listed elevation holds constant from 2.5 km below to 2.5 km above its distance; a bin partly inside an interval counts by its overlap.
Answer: 1.6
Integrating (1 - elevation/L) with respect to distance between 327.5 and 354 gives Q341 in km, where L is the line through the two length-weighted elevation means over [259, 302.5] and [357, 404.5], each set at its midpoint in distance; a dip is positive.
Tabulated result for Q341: -4.3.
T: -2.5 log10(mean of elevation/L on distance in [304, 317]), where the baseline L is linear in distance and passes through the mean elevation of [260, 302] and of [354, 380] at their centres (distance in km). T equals 0.06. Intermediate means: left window 18.6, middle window 18.4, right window 20.9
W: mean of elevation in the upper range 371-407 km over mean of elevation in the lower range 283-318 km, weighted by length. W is 1.4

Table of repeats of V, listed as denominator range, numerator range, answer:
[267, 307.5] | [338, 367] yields 1.27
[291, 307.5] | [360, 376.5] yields 1.59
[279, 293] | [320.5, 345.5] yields 1.54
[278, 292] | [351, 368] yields 1.36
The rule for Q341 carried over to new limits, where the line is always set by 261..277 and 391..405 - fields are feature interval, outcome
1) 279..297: 7.6 km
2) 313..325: 1.7 km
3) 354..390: 1.4 km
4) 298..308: 3.9 km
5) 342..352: 0.7 km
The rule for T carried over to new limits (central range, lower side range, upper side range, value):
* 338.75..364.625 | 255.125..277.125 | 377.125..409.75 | 0.007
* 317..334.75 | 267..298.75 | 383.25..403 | -0.205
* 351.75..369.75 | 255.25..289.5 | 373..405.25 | -0.024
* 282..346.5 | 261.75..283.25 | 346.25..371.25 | 0.194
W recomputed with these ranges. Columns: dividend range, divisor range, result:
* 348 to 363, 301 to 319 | 1.21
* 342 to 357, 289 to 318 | 1.40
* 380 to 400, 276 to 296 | 1.36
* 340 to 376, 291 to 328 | 1.24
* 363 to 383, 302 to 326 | 1.06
